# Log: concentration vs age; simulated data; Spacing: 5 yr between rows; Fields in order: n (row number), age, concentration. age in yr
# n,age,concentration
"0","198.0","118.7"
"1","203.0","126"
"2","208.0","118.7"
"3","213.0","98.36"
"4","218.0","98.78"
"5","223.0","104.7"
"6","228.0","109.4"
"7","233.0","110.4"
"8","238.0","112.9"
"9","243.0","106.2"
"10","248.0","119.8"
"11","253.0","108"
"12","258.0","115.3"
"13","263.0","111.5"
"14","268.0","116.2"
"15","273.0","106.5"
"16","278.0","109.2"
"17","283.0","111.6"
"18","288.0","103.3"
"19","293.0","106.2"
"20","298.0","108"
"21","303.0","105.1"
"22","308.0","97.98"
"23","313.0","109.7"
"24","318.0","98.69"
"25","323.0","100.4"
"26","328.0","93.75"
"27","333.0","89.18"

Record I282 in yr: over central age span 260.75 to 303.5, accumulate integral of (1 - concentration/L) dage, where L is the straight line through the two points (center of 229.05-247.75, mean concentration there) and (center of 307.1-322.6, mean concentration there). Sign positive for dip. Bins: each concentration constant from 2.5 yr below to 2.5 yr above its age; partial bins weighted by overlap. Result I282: -1.1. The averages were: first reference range 111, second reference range 102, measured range 109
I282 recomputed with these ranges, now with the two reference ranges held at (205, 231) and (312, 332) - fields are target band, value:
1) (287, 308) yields -0.8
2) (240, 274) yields -2.8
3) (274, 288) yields -0.9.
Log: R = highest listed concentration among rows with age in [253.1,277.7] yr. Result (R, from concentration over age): 116.2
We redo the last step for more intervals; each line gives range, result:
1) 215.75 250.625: 119.8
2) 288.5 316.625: 109.7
